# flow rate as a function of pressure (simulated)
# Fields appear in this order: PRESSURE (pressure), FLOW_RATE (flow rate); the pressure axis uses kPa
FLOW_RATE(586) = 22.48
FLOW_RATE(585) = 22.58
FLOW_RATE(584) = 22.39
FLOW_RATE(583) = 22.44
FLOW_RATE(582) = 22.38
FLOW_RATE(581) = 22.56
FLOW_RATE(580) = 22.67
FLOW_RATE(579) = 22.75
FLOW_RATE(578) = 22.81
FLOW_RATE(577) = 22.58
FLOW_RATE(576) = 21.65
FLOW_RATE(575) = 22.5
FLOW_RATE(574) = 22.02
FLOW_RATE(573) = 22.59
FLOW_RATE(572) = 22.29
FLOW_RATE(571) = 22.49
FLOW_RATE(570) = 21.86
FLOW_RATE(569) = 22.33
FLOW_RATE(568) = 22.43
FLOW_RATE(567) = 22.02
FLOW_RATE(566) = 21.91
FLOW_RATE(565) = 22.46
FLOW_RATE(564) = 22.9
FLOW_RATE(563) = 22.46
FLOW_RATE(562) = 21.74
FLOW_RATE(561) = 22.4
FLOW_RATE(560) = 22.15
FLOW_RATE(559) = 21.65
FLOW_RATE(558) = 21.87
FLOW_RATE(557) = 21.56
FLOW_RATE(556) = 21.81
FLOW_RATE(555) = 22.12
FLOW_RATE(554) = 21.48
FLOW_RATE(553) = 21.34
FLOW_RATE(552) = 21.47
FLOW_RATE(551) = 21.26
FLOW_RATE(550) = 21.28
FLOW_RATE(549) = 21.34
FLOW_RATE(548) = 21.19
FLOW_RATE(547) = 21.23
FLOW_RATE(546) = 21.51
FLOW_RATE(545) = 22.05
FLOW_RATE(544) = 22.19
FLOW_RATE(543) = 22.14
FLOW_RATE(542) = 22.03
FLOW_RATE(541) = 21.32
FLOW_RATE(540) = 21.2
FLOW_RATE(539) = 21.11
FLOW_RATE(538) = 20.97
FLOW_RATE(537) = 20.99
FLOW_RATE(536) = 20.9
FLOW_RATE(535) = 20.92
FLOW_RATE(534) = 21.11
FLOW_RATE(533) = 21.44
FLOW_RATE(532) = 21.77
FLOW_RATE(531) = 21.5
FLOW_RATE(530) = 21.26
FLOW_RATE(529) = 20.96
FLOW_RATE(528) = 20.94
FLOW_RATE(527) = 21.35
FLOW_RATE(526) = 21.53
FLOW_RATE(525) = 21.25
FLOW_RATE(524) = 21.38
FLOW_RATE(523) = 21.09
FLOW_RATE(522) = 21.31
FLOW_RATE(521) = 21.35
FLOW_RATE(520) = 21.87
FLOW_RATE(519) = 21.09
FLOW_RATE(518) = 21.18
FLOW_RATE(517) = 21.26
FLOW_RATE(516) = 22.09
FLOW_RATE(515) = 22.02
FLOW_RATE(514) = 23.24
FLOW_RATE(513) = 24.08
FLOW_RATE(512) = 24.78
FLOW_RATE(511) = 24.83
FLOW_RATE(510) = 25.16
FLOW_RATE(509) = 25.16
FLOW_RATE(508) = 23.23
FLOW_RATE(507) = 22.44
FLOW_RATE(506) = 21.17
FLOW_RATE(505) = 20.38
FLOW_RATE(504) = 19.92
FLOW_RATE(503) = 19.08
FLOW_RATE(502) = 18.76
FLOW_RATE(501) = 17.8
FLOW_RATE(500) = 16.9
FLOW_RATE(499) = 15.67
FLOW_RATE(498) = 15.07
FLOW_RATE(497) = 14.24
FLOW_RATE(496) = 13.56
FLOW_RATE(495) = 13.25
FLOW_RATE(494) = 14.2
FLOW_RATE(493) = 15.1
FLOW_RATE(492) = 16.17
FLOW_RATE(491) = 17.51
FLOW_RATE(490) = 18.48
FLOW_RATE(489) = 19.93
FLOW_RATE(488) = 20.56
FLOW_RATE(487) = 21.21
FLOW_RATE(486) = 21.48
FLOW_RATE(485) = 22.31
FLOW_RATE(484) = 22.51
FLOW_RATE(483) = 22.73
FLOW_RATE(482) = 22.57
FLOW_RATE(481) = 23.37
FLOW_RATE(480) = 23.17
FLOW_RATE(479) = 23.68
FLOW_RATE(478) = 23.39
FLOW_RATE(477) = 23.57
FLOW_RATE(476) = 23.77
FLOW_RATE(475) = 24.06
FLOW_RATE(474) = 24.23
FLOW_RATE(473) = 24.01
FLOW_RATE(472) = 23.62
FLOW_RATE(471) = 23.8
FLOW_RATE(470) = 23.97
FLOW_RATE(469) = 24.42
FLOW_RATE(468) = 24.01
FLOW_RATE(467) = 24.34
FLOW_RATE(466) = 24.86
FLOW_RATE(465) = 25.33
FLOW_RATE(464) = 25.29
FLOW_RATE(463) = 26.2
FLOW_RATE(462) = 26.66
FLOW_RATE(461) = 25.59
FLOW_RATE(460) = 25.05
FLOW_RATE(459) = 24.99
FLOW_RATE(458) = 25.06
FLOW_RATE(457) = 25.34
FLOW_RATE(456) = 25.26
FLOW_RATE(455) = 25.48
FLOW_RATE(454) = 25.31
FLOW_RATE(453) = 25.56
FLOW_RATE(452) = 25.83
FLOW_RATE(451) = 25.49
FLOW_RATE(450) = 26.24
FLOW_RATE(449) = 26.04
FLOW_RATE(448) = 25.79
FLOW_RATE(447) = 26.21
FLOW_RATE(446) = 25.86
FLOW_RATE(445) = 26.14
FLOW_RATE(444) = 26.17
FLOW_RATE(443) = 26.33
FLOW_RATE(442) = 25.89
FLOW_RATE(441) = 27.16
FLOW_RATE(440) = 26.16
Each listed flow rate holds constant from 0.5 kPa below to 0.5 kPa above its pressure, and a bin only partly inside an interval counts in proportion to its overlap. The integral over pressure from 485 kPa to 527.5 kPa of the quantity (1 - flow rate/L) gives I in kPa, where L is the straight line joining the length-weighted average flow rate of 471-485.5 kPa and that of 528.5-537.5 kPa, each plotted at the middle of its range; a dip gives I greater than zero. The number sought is 4.1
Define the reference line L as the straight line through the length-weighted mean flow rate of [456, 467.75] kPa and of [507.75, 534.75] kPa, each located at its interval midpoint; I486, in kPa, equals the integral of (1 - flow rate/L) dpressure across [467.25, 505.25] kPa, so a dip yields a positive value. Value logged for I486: 5.9 kPa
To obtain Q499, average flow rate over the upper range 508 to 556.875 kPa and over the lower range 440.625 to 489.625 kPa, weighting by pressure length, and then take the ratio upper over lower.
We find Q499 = 0.9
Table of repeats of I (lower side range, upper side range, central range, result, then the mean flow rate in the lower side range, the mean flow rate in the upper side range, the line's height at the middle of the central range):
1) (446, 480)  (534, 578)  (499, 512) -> 1.3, 24.9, 21.8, 23.5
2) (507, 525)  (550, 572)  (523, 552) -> 1.2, 22.6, 22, 22.3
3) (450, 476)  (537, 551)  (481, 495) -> 2.6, 25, 21.5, 23.9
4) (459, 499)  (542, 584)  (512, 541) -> 0.5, 21.7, 22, 21.9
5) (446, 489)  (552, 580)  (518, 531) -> 1.0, 24.3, 22.2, 23.1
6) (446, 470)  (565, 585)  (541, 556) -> 0.9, 25.4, 22.4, 23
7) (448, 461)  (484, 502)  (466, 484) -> -2.1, 25.5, 17.4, 21.2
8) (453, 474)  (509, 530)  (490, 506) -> 4.5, 24.9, 22.2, 23.2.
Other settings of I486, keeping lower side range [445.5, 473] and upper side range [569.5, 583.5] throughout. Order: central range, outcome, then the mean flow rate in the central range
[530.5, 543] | 1.1 kPa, 21.3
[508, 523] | 0.7 kPa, 22.8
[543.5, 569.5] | 1.2 kPa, 21.9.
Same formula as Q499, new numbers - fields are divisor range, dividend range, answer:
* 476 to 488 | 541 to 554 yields 0.95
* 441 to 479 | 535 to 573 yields 0.87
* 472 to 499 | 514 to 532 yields 1.06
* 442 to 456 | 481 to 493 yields 0.79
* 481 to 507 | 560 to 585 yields 1.20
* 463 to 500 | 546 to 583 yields 1.04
